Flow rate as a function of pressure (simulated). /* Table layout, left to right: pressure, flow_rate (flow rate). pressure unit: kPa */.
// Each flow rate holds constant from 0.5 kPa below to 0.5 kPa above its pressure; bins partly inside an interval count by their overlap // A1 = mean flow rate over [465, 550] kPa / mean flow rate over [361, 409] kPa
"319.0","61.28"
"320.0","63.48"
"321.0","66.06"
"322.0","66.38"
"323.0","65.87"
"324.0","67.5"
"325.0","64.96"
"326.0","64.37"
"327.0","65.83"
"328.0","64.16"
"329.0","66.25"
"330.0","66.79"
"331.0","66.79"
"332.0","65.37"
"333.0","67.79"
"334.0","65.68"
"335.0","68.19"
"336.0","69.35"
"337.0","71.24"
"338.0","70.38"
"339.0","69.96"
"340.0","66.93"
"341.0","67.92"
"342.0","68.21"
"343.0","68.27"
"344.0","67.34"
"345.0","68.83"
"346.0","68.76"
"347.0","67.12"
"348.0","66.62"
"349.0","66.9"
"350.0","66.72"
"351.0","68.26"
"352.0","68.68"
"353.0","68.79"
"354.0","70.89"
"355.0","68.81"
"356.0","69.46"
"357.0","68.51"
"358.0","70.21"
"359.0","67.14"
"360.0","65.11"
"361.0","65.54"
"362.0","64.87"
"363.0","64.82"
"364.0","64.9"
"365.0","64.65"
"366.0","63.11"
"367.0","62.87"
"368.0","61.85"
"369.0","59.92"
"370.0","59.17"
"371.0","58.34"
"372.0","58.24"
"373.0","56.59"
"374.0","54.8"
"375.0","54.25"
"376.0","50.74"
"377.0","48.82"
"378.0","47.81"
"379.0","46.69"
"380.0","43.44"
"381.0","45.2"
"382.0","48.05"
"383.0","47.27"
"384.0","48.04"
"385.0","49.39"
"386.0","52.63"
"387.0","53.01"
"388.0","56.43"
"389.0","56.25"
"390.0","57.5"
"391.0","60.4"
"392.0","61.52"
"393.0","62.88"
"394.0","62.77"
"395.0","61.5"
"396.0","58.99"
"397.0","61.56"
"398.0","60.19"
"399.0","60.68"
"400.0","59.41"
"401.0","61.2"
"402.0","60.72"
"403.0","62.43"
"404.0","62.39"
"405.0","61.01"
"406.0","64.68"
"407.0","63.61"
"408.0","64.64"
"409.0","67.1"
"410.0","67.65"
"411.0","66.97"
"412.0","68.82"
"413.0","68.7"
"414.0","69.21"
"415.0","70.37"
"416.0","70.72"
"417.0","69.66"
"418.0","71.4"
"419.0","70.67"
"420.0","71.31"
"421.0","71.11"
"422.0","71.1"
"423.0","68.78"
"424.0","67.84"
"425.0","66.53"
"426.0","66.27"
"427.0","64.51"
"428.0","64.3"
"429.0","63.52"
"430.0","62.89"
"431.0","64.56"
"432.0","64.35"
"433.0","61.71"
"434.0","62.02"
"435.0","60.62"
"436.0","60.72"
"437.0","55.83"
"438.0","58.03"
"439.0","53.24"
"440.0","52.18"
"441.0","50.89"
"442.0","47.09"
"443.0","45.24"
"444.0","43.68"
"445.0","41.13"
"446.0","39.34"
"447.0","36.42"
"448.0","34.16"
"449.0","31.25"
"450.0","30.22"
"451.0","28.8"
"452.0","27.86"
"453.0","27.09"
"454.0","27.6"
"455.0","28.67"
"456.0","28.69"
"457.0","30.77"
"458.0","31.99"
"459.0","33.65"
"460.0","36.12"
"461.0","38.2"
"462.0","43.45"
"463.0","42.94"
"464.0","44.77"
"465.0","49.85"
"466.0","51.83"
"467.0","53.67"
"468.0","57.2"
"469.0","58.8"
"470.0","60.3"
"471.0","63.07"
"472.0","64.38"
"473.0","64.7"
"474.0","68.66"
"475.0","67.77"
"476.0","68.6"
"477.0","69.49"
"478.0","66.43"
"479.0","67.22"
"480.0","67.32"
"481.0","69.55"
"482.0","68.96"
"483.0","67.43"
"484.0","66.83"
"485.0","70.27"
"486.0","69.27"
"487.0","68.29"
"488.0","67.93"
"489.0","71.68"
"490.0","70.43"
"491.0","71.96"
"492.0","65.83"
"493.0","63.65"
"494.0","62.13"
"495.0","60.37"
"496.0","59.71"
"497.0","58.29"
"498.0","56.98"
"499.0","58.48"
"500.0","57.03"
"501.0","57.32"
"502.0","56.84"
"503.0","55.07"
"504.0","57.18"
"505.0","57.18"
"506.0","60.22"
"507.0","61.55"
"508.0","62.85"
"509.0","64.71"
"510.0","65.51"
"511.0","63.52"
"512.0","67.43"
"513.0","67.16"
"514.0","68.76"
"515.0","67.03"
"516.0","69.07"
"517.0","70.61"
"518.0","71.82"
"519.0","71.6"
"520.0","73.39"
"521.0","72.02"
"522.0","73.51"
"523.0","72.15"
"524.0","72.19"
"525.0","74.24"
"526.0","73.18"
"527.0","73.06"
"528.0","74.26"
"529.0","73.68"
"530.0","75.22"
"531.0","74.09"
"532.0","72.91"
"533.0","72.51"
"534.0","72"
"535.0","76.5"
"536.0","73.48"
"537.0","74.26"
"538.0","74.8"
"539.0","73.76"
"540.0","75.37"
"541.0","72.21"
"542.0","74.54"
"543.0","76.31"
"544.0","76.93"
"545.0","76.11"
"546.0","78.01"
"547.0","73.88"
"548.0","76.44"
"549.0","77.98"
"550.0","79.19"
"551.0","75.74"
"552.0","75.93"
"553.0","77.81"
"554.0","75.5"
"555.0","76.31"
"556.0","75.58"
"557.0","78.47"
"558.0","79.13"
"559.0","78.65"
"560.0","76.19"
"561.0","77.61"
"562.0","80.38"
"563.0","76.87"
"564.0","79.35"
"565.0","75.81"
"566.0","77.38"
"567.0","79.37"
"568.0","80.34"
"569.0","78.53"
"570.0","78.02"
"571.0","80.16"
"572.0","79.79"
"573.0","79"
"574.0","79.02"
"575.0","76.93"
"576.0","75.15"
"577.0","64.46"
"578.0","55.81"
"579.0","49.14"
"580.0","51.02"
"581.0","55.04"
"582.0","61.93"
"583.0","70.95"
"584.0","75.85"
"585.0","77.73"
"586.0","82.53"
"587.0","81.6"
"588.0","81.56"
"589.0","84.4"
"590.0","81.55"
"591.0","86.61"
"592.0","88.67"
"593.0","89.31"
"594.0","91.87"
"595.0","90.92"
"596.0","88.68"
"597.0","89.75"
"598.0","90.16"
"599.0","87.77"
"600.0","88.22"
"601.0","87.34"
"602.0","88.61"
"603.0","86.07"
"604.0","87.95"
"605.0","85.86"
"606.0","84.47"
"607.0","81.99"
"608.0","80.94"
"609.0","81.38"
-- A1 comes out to 1.2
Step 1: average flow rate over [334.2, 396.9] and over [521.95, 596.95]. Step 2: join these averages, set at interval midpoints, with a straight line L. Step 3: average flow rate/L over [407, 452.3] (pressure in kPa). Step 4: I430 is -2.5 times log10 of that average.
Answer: 0.14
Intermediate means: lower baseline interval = 61.5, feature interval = 58.3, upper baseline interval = 76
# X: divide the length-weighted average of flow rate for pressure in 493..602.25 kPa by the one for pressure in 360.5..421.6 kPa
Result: 1.22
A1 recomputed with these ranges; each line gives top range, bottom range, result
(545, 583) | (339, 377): 1.15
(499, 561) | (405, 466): 1.33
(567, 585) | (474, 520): 1.08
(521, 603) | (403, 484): 1.37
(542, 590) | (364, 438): 1.23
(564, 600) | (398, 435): 1.18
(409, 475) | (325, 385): 0.86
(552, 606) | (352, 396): 1.34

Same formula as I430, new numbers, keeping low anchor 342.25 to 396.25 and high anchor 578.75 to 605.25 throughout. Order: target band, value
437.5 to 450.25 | 0.472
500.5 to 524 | 0.126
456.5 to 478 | 0.302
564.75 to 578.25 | 0.043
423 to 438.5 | 0.050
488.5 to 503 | 0.165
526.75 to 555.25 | 0.017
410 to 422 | -0.083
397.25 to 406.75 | 0.034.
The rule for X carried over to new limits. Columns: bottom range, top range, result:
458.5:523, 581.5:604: 1.35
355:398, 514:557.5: 1.28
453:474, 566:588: 1.59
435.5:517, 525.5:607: 1.41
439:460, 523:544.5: 2.04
